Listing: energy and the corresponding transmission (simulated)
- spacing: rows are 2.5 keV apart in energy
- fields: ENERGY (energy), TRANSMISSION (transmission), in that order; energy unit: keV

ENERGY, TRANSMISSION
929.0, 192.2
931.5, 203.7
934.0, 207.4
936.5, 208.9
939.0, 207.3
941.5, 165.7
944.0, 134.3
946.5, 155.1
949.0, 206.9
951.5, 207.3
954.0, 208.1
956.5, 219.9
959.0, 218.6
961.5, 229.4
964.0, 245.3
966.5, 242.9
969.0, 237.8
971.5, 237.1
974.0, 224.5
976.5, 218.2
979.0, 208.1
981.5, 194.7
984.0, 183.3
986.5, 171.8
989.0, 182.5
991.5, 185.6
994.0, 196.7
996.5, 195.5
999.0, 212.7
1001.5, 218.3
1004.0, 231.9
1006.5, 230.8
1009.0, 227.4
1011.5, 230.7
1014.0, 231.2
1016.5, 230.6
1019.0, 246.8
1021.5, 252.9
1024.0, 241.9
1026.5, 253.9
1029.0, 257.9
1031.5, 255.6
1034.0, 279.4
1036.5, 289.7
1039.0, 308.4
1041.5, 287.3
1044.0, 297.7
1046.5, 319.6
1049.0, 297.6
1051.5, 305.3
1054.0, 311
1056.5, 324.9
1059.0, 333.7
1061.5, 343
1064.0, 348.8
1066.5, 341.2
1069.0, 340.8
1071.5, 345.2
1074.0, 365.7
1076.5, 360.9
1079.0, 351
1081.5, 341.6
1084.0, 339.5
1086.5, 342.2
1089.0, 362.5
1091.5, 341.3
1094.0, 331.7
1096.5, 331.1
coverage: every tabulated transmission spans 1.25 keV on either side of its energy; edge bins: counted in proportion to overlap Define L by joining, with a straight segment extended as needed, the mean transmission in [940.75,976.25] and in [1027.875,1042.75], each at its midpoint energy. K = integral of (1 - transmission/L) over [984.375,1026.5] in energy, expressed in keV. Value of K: 5.9 keV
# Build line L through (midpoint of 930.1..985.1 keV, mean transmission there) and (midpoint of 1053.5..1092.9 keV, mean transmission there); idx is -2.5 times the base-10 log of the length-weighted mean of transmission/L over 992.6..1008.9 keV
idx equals 0.20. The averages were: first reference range 208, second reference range 344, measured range 215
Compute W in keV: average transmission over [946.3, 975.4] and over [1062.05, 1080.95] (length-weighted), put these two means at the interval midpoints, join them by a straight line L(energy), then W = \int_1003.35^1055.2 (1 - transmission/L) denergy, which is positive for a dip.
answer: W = 6.1 keV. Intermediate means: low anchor 222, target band 266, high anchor 350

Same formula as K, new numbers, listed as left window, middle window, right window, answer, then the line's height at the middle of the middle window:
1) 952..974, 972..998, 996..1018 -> 3.4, 227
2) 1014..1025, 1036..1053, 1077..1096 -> -1.3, 280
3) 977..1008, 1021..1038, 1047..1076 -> 0.6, 272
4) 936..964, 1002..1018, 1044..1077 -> 2.4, 271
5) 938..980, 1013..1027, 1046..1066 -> 1.9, 281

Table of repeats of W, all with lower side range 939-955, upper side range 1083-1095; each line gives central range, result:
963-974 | -1.8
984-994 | 2.0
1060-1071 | -0.9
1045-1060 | -0.6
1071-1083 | -0.8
